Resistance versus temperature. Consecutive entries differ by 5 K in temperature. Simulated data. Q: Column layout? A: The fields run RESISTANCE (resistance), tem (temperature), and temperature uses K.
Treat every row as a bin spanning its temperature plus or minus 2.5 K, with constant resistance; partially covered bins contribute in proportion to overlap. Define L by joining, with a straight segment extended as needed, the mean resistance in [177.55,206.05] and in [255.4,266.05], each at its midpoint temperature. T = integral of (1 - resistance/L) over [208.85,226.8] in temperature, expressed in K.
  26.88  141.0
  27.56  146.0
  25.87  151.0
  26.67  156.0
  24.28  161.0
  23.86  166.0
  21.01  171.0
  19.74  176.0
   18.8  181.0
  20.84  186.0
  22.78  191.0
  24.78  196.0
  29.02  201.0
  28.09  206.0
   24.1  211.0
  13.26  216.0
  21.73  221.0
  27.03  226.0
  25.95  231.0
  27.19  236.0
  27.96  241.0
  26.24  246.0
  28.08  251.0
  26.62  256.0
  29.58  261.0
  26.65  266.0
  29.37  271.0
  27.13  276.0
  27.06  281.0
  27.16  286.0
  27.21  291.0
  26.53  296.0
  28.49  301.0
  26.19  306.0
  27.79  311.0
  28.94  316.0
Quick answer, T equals 3.06 K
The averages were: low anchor 23.6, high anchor 28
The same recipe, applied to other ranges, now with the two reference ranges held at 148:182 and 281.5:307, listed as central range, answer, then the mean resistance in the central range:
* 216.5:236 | 0.83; 24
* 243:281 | -2.13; 27.6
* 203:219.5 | 1.69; 22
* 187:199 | 0.19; 23.6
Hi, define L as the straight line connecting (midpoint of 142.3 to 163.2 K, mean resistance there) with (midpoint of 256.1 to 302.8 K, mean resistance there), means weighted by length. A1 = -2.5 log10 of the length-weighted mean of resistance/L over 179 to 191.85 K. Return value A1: 0.27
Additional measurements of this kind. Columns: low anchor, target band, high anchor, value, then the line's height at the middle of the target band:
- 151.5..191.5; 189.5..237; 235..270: 0.03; 25.1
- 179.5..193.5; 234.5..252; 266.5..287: -0.09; 25.1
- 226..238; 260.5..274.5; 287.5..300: -0.05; 26.9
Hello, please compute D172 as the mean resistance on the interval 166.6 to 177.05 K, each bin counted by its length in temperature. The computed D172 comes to 21.1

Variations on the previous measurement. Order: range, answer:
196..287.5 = 26.2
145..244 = 24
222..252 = 26.8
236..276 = 27.7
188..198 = 23.6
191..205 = 26.3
